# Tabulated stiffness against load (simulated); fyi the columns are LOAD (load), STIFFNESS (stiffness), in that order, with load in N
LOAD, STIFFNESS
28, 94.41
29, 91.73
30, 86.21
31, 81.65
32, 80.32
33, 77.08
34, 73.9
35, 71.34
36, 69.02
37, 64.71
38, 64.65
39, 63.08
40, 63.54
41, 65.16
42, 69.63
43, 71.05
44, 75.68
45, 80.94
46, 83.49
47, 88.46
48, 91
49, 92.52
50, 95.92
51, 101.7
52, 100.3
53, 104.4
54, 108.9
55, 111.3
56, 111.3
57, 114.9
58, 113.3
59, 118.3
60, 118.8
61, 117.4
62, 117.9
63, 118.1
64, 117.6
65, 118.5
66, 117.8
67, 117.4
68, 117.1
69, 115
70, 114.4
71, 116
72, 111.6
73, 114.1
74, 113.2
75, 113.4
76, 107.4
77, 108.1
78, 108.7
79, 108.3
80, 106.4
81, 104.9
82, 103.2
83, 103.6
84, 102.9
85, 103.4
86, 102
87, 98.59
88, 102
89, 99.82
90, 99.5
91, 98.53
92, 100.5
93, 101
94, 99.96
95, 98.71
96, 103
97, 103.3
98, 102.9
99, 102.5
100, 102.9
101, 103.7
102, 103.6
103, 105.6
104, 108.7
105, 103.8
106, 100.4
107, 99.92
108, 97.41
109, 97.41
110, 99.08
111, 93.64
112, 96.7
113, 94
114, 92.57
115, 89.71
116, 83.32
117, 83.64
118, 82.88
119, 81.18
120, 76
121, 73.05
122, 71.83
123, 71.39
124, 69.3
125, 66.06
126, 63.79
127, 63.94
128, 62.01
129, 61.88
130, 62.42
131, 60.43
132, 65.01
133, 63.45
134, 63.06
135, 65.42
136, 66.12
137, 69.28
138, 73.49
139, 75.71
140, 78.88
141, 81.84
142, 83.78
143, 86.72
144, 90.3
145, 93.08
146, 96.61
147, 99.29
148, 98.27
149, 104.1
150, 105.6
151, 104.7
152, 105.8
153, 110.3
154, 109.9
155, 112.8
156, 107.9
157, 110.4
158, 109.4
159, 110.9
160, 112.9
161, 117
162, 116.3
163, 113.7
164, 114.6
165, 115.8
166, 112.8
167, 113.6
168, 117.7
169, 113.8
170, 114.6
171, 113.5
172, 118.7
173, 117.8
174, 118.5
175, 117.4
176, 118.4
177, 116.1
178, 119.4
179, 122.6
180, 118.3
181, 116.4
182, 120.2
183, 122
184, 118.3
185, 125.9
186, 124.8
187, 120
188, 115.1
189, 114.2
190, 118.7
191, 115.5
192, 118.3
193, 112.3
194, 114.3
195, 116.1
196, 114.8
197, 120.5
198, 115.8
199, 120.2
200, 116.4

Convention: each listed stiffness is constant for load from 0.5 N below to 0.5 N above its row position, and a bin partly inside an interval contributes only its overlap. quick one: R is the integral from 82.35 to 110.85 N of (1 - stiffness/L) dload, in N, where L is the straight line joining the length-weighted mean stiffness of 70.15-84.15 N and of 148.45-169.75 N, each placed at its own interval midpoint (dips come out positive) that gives 2.10 N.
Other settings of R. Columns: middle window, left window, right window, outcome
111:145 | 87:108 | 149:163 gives 9.9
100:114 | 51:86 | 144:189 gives 1.5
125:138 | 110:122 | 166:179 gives 4.1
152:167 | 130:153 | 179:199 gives -2.5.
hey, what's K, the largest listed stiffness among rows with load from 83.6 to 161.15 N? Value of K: 117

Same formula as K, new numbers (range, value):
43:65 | 118.8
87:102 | 103.7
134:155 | 112.8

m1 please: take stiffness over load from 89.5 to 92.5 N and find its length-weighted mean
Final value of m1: 99.5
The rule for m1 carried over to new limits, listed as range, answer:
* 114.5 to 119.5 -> 84.1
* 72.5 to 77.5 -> 111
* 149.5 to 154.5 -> 107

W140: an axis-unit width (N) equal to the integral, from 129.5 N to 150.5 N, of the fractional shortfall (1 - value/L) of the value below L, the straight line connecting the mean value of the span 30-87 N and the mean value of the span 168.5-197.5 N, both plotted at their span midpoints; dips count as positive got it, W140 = 5.9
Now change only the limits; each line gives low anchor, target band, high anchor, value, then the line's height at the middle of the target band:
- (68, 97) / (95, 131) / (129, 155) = 3.0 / 95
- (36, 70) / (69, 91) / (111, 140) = -4.5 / 88.7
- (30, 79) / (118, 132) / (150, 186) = 5.2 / 109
